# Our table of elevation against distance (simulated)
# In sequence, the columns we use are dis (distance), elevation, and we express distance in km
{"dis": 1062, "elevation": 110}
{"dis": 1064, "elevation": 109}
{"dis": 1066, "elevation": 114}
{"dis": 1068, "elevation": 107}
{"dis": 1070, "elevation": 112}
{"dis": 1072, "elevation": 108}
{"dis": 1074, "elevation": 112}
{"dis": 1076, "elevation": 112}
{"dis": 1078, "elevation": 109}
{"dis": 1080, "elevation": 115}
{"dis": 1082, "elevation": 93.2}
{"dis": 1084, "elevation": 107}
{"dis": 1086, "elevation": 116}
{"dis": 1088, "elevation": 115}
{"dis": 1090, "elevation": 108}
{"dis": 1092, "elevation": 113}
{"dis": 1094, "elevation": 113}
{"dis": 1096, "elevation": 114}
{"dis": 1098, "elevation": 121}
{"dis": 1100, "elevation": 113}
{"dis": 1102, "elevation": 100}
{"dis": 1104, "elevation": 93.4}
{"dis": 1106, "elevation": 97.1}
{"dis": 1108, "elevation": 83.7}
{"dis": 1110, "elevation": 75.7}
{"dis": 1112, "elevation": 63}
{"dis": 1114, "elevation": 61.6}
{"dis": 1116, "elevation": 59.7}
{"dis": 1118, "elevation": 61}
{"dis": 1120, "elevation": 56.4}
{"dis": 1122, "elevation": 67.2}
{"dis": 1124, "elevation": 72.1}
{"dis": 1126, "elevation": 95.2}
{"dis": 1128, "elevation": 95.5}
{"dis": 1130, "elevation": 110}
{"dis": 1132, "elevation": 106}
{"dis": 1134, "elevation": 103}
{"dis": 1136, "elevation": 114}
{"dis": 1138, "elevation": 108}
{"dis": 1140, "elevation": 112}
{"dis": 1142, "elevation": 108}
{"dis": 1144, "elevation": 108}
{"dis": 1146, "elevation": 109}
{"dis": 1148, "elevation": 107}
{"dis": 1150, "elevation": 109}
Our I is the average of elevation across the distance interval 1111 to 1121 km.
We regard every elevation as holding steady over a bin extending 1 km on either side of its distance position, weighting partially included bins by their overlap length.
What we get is 60.3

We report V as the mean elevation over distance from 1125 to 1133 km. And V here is 102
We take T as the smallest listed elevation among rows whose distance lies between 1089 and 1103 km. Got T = 100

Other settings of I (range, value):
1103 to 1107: 95.2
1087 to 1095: 112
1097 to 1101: 117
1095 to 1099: 118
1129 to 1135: 106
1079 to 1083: 104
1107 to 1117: 68.7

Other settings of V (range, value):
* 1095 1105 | 108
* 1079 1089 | 109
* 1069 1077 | 111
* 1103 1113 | 82.6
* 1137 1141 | 110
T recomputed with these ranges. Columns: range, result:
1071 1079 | 108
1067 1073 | 107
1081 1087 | 93.2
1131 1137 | 103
